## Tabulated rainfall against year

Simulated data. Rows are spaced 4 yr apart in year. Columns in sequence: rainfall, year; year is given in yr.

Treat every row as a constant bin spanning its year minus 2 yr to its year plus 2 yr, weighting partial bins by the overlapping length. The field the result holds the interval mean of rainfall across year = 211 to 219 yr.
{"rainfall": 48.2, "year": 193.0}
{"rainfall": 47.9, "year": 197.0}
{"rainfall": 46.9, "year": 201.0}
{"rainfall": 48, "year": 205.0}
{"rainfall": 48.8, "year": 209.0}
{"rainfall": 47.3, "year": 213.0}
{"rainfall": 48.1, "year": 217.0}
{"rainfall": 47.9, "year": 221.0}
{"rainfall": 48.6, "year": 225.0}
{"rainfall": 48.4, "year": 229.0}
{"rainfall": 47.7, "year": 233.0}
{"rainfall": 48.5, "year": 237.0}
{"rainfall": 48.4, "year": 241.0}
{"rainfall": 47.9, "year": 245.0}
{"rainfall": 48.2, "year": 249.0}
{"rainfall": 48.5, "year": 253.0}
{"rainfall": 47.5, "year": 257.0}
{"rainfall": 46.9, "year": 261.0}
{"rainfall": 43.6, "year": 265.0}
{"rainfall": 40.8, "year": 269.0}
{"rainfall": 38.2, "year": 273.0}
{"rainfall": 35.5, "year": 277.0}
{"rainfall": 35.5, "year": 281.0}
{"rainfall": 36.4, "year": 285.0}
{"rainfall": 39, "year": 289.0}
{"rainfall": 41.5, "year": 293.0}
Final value 47.7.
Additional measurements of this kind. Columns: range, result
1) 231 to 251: 48.1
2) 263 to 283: 38.7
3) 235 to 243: 48.5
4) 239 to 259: 48.1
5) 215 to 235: 48.1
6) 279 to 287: 36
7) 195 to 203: 47.4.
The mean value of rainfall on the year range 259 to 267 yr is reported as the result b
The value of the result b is 45.2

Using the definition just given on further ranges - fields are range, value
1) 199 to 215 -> 47.8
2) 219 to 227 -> 48.2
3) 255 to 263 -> 47.2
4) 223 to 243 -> 48.3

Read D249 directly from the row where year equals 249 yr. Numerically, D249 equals 48.2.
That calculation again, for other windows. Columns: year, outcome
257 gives 47.5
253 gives 48.5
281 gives 35.5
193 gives 48.2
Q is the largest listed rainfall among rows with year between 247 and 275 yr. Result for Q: 48.5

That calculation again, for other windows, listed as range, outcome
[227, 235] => 48.4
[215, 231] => 48.6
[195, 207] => 48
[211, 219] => 48.1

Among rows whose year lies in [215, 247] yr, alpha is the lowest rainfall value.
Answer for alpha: 47.7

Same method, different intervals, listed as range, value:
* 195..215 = 46.9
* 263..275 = 38.2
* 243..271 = 40.8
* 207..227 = 47.3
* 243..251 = 47.9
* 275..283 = 35.5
